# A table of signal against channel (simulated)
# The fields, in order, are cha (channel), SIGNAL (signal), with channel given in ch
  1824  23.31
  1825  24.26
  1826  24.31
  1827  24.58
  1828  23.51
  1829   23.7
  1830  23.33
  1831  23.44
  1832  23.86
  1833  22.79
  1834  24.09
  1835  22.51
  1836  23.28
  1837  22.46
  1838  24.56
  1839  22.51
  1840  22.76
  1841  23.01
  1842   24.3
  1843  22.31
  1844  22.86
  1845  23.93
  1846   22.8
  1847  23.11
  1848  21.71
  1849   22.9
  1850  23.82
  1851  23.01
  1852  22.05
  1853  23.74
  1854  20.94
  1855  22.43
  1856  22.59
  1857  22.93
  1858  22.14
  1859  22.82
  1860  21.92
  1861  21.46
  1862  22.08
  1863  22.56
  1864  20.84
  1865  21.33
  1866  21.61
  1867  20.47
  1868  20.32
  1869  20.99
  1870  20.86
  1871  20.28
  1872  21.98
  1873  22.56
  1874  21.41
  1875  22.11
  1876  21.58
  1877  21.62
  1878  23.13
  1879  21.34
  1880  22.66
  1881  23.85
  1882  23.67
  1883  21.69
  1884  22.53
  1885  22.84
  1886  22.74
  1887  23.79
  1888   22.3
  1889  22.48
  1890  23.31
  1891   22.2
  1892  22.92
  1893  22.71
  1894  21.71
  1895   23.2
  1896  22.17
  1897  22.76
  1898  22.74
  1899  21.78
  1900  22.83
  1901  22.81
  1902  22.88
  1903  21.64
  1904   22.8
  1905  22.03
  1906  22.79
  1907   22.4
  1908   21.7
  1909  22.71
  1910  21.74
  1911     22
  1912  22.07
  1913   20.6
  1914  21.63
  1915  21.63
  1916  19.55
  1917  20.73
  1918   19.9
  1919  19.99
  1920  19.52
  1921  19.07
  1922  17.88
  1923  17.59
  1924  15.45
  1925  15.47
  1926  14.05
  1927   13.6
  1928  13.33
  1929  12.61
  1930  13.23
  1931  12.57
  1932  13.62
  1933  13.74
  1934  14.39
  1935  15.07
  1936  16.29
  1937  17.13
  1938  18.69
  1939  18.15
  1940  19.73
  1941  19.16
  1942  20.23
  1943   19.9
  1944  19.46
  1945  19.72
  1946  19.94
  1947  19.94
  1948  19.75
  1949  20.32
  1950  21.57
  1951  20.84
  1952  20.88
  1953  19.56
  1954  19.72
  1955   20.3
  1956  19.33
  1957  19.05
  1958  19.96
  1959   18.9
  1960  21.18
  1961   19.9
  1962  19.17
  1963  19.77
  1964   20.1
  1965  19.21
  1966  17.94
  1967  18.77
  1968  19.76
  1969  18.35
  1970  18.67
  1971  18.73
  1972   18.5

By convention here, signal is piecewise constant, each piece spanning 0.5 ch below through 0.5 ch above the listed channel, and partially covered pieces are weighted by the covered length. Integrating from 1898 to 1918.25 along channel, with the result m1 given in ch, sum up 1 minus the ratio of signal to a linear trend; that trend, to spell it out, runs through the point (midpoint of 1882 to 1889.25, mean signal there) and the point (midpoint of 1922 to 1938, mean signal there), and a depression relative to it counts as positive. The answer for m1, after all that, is -3.47 ch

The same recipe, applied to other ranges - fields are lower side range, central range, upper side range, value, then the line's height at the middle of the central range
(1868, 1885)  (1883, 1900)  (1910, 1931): -1.7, 20.6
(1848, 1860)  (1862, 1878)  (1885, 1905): 0.8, 22.6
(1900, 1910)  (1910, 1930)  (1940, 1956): 3.2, 21.6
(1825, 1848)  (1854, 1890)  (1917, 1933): -3.1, 20.4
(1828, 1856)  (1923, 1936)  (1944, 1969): 4.0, 20.5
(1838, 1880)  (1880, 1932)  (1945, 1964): 1.5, 21.1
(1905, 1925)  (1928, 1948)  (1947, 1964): 3.1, 20.2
